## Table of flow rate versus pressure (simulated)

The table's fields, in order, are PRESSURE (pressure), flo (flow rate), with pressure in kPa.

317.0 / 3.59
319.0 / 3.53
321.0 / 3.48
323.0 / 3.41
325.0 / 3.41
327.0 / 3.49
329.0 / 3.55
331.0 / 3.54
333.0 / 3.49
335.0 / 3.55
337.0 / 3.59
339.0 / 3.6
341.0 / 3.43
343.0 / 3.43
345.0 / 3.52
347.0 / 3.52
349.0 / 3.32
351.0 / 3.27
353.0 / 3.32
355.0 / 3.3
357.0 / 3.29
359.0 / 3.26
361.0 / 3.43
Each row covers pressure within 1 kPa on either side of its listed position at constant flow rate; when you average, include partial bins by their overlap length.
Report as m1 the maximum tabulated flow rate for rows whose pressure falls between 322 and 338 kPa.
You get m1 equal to 3.59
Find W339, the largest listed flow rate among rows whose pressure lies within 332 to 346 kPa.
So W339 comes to 3.6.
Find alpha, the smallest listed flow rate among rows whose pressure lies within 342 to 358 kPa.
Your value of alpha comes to 3.27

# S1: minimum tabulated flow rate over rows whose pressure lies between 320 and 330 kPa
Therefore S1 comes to 3.41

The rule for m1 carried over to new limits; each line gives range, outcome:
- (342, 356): 3.52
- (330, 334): 3.54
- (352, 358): 3.32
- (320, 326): 3.48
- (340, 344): 3.43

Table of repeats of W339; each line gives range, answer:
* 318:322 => 3.53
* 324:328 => 3.49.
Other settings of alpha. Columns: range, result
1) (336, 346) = 3.43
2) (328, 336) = 3.49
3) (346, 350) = 3.32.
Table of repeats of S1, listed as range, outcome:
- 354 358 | 3.29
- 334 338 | 3.55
